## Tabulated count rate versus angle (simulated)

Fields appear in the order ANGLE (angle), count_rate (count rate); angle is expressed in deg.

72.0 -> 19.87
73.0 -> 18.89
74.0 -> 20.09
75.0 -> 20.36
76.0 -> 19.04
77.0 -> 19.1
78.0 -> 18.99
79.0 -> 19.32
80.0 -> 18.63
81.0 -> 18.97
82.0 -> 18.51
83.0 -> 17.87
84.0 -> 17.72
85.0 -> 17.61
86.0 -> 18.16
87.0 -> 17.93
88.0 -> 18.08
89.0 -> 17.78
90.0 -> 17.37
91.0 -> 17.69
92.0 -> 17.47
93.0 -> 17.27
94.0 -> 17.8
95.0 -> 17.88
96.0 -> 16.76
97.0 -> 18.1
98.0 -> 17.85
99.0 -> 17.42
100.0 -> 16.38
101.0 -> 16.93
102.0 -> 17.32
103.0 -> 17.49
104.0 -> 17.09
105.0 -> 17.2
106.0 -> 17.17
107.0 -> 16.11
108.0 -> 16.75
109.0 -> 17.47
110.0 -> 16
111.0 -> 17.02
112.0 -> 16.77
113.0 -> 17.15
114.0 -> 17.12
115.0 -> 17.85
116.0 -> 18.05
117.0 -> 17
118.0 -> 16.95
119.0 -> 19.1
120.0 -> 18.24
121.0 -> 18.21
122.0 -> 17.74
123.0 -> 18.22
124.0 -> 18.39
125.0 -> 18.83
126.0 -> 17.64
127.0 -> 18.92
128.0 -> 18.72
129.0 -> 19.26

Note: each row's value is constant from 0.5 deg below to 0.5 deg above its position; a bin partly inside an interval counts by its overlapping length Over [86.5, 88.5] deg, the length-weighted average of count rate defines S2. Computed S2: 18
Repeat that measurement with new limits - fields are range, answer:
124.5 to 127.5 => 18.5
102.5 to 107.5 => 17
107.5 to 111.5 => 16.8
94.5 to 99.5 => 17.6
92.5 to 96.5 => 17.4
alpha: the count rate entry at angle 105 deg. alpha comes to 17.2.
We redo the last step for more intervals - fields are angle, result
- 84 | 17.72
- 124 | 18.39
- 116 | 18.05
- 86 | 18.16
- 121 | 18.21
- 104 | 17.09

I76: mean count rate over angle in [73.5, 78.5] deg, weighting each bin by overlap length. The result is 19.5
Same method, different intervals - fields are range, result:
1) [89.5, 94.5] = 17.5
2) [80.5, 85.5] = 18.1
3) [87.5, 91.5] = 17.7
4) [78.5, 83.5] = 18.7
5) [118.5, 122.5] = 18.3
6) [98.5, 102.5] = 17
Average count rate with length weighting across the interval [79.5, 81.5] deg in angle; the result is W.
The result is 18.8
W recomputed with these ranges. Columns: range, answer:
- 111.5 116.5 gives 17.4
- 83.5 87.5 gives 17.9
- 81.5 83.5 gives 18.2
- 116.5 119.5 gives 17.7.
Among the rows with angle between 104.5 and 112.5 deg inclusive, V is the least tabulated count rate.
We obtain 16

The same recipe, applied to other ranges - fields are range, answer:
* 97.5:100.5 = 16.38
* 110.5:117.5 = 16.77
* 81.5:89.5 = 17.61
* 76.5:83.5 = 17.87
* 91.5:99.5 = 16.76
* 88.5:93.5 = 17.27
